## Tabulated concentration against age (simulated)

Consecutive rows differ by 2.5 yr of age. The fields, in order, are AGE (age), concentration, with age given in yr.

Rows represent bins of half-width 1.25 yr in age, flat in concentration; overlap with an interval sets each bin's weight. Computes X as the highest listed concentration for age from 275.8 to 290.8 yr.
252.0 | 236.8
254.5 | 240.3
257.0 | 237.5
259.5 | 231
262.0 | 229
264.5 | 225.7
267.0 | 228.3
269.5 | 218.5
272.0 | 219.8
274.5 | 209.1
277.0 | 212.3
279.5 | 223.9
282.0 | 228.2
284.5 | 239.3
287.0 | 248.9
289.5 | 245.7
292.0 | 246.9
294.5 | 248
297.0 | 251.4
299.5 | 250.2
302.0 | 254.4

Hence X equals 248.9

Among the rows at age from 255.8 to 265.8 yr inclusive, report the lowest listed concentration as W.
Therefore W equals 225.7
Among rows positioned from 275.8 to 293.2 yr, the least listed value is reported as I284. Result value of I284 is 212.3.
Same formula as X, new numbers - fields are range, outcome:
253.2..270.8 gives 240.3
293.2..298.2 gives 251.4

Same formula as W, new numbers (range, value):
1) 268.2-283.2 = 209.1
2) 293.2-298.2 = 248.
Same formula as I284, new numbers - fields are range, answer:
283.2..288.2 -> 239.3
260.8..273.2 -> 218.5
